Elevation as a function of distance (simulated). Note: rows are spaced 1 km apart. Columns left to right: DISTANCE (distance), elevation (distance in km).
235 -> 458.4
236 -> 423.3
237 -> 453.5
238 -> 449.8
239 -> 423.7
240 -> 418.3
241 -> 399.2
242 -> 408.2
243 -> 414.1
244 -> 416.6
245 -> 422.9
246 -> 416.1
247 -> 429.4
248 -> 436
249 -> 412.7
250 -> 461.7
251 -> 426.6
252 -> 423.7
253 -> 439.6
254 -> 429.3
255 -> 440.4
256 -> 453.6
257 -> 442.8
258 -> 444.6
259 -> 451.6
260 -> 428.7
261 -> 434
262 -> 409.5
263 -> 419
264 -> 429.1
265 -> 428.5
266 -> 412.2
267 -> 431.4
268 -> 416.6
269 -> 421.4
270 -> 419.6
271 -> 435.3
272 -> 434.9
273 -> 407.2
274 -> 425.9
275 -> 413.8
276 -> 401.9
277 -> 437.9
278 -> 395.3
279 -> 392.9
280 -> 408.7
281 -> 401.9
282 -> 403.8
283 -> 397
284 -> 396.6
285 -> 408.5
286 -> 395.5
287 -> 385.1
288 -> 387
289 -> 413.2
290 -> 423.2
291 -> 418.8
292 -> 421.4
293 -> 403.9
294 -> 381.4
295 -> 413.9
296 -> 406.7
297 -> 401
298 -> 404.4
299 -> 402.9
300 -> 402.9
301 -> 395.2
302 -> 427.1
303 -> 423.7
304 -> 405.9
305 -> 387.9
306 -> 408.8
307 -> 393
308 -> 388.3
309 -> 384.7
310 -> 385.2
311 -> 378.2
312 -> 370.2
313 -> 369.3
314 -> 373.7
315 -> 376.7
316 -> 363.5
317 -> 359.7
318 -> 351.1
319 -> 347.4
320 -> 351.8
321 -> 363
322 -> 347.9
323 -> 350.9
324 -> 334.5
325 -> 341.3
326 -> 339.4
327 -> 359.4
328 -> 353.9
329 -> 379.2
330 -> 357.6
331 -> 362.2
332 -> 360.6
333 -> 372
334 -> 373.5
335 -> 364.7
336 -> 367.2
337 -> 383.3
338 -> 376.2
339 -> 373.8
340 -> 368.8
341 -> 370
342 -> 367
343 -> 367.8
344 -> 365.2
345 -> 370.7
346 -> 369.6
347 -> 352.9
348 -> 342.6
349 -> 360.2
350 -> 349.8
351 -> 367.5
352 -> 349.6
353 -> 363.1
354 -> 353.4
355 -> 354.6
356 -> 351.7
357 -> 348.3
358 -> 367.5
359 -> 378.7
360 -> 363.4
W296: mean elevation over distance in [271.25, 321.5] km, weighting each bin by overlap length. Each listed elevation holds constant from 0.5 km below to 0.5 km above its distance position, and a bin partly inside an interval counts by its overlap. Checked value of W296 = 396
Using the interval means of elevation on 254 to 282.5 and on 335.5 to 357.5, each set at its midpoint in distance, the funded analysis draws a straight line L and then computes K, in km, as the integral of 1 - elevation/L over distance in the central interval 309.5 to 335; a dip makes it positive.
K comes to 1.35 km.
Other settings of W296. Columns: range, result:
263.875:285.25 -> 414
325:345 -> 366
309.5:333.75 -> 360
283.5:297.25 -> 404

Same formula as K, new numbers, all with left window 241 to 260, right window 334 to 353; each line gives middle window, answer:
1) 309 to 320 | 0.5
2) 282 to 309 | -0.3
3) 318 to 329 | 0.8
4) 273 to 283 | 0.1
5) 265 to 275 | -0.1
